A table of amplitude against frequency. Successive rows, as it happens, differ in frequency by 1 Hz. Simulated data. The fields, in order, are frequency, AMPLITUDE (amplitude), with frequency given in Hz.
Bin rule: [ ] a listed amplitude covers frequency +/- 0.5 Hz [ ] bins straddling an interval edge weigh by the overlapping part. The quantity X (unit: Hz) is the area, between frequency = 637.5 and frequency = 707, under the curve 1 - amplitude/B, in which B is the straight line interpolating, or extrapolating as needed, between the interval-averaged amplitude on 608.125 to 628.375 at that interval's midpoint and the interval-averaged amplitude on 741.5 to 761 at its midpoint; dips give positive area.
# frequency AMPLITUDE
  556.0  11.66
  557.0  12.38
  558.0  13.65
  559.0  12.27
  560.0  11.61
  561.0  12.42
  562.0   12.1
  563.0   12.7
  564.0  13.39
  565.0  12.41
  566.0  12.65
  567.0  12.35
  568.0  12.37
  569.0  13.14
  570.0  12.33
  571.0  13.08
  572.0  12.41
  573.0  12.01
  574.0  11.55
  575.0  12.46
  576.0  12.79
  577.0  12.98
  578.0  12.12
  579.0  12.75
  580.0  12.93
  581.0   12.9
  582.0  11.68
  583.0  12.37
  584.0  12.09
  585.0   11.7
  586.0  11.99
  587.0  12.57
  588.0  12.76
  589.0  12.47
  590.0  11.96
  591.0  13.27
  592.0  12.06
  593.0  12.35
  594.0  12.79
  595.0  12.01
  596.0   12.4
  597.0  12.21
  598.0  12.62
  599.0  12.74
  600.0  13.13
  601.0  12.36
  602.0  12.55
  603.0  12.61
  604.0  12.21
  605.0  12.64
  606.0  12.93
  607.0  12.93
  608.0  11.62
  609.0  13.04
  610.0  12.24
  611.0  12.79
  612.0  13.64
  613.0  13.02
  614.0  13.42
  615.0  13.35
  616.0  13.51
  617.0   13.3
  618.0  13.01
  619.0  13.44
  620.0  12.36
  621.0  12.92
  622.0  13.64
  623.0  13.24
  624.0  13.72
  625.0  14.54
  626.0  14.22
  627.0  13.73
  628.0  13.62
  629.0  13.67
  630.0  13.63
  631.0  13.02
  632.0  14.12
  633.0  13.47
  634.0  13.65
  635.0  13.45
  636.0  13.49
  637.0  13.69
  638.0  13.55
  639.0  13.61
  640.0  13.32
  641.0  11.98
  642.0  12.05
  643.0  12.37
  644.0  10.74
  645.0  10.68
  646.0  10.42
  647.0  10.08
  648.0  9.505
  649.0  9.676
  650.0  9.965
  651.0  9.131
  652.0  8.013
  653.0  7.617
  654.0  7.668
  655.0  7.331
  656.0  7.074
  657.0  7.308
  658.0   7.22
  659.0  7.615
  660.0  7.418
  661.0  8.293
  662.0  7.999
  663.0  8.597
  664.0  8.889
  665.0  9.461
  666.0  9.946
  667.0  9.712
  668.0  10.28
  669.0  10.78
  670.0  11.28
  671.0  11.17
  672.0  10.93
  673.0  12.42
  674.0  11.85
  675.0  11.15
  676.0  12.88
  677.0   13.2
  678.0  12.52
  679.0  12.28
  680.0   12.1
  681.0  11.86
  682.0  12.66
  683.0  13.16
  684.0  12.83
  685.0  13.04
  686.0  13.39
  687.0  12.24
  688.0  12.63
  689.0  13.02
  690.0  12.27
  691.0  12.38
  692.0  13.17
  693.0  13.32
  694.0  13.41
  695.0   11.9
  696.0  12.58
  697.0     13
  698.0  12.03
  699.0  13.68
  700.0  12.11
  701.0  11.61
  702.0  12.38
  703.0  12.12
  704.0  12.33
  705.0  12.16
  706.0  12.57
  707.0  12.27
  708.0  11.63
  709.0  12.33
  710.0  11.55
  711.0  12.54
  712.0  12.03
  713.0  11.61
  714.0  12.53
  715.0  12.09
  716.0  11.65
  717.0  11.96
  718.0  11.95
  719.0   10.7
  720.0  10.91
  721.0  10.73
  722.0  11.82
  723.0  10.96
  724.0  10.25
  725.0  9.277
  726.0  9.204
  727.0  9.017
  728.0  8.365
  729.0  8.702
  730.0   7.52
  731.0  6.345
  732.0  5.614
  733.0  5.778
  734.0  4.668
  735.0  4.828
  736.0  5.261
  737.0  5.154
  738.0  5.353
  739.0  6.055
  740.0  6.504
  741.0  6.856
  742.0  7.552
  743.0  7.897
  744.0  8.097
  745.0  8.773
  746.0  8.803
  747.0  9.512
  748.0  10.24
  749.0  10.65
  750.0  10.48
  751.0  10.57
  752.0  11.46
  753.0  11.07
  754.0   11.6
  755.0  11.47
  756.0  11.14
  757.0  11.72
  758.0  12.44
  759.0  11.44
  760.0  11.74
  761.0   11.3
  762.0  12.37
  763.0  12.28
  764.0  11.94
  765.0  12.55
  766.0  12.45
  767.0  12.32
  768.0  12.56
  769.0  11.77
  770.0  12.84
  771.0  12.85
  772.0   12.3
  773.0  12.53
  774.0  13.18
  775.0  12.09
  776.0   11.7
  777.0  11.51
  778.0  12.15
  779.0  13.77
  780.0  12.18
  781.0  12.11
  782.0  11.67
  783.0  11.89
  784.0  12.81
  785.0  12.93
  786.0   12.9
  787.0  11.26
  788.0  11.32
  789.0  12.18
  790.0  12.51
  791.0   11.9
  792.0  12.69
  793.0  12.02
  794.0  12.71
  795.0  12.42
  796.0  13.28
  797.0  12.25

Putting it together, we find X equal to 5.30 Hz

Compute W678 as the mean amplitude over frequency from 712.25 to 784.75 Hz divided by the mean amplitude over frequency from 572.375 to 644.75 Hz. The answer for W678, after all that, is 0.8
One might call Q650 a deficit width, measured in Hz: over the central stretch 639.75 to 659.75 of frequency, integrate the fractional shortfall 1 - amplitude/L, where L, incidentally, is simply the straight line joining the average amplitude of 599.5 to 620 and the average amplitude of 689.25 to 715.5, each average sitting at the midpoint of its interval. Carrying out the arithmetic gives 5.1 Hz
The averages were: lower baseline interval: 12.9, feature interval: 9.41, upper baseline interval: 12.4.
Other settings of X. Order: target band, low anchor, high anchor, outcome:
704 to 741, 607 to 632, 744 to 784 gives 8.1 Hz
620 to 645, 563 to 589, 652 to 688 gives -4.5 Hz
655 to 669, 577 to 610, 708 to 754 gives 3.1 Hz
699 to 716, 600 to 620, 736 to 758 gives -3.3 Hz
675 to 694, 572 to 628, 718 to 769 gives -3.2 Hz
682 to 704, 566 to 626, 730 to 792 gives -2.5 Hz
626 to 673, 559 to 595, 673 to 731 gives 5.2 Hz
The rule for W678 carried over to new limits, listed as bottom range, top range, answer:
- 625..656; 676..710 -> 1.07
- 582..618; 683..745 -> 0.83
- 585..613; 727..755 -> 0.64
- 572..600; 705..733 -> 0.85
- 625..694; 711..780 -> 0.90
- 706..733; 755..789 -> 1.16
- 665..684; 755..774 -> 1.04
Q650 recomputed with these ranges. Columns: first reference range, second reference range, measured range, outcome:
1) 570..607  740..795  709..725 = 0.3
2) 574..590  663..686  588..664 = 1.1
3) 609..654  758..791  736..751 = 5.2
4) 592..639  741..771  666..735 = 2.9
